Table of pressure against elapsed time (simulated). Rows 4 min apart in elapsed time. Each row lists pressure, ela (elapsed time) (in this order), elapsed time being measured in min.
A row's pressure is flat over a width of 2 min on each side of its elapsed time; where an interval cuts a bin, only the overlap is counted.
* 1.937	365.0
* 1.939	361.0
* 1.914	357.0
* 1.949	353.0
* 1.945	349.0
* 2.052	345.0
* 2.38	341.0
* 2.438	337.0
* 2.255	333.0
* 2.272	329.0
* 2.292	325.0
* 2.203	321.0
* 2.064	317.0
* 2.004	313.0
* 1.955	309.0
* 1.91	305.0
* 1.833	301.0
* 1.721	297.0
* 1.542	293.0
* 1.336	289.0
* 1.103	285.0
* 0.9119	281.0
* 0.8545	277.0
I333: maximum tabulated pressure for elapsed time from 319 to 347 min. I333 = 2.438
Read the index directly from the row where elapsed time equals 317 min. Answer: 2.064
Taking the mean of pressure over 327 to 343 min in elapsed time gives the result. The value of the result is 2.34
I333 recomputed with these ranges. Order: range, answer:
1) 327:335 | 2.272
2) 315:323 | 2.203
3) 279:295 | 1.542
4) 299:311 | 1.955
